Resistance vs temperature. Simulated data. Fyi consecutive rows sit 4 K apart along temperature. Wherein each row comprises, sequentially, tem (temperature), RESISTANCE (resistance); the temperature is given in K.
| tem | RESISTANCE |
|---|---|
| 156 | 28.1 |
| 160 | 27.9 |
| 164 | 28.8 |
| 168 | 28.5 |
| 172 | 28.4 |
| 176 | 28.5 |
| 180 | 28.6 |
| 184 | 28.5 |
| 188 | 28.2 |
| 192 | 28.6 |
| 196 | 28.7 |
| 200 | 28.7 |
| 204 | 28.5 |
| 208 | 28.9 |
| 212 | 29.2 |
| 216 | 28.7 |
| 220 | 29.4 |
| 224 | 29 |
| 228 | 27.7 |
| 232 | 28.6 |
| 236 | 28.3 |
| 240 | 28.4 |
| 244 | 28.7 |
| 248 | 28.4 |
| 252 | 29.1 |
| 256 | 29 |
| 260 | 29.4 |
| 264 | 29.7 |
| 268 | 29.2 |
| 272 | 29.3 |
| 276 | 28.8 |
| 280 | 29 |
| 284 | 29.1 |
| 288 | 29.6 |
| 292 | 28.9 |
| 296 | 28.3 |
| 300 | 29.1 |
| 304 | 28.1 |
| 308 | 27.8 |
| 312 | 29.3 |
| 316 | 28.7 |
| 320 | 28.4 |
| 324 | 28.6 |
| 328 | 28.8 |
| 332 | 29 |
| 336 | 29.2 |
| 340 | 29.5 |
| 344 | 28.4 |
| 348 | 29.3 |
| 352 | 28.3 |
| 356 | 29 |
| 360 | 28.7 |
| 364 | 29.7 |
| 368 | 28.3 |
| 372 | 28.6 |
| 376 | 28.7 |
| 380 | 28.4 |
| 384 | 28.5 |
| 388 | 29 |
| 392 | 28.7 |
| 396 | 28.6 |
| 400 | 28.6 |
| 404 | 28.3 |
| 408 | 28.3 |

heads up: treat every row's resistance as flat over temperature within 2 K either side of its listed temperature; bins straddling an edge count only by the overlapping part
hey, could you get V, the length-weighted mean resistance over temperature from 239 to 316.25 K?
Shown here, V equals 28.9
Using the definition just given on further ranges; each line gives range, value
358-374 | 28.8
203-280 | 28.9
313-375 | 28.8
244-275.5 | 29.1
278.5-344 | 28.8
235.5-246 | 28.5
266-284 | 29.1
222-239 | 28.4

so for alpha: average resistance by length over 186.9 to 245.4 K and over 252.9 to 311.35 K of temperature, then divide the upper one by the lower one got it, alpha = 1.01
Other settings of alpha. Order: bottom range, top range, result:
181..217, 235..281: 1.01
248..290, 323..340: 0.99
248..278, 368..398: 0.98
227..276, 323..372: 1.00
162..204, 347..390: 1.01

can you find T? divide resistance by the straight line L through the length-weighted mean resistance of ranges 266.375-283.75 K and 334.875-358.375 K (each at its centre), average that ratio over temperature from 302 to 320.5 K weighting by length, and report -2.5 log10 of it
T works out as 0.02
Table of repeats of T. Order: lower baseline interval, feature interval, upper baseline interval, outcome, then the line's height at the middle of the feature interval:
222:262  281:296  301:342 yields -0.01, 28.7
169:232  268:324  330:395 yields 0.00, 28.7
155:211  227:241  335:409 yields 0.01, 28.6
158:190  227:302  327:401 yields -0.01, 28.6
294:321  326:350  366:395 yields -0.02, 28.6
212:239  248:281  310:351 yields -0.01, 28.7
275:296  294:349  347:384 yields 0.01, 28.9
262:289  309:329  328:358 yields 0.01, 29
